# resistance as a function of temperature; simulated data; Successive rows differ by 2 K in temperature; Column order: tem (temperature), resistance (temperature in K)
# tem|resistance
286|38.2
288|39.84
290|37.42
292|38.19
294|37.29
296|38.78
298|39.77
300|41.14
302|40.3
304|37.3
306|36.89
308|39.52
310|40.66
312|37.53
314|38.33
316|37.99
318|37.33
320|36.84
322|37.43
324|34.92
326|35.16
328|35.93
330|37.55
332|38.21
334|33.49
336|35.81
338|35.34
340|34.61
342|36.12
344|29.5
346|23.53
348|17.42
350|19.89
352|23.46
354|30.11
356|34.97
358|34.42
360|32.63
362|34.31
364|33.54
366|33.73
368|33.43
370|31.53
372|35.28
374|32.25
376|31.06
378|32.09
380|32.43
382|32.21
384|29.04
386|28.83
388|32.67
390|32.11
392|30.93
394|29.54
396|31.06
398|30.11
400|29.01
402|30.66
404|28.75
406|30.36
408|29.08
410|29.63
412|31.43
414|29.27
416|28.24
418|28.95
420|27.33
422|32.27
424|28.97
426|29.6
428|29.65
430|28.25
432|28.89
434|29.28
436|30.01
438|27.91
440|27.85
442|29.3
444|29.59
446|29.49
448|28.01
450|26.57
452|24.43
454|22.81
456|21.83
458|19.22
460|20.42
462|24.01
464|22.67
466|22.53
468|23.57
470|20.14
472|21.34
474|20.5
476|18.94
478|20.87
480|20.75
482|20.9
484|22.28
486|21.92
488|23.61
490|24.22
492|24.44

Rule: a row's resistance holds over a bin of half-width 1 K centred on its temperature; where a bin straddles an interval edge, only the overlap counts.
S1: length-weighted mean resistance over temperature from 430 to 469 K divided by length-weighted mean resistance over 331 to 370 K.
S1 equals 0.82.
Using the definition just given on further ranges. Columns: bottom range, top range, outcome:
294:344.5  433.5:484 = 0.65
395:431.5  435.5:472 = 0.84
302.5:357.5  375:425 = 0.89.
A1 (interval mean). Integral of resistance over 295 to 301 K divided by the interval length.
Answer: 39.9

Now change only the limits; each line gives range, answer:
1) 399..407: 29.7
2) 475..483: 20.4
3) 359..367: 33.6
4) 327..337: 36.2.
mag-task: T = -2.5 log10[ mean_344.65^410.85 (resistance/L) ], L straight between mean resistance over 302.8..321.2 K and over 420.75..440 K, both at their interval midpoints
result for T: 0.10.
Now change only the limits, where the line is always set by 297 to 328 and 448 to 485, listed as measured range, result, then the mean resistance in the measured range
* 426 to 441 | -0.14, 28.9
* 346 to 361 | 0.23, 27.3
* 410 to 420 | -0.07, 29.3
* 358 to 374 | -0.03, 33.5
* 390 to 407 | -0.04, 30.2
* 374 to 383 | -0.03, 32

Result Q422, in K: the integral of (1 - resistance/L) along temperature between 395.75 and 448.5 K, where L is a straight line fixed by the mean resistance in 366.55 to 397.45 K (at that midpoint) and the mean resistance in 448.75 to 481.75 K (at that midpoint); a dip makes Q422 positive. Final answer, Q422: -4.9 K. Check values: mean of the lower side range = 31.6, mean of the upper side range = 21.9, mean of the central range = 29.4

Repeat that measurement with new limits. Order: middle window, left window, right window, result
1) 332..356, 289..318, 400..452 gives 4.0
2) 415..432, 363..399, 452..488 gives -1.4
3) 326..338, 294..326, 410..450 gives 0.2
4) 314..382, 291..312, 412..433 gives 4.5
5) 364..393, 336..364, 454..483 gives -4.2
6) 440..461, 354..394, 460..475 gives -1.2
